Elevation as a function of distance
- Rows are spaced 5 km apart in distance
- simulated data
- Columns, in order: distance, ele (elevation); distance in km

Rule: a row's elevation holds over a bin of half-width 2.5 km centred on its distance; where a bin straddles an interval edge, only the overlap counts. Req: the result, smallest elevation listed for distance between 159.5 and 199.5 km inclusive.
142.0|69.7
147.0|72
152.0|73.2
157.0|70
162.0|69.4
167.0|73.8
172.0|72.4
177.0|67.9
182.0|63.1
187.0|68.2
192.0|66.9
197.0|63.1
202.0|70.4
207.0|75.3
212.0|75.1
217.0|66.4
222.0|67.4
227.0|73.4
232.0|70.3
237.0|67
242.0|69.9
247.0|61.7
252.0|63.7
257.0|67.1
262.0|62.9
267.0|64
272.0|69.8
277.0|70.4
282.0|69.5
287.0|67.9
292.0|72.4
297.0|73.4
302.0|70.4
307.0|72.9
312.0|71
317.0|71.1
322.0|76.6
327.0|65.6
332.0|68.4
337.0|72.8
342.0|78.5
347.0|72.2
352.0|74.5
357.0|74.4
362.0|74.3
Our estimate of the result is 63.1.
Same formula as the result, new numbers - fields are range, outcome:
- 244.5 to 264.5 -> 61.7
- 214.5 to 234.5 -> 66.4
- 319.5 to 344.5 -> 65.6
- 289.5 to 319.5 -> 70.4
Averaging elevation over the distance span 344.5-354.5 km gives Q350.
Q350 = 73.3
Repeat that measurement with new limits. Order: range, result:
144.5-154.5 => 72.6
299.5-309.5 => 71.7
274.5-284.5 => 70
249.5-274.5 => 65.5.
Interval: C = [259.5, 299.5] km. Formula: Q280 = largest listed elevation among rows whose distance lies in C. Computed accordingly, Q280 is 73.4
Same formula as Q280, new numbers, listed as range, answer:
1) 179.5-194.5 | 68.2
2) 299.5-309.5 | 72.9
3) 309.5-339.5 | 76.6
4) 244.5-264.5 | 67.1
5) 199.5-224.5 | 75.3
